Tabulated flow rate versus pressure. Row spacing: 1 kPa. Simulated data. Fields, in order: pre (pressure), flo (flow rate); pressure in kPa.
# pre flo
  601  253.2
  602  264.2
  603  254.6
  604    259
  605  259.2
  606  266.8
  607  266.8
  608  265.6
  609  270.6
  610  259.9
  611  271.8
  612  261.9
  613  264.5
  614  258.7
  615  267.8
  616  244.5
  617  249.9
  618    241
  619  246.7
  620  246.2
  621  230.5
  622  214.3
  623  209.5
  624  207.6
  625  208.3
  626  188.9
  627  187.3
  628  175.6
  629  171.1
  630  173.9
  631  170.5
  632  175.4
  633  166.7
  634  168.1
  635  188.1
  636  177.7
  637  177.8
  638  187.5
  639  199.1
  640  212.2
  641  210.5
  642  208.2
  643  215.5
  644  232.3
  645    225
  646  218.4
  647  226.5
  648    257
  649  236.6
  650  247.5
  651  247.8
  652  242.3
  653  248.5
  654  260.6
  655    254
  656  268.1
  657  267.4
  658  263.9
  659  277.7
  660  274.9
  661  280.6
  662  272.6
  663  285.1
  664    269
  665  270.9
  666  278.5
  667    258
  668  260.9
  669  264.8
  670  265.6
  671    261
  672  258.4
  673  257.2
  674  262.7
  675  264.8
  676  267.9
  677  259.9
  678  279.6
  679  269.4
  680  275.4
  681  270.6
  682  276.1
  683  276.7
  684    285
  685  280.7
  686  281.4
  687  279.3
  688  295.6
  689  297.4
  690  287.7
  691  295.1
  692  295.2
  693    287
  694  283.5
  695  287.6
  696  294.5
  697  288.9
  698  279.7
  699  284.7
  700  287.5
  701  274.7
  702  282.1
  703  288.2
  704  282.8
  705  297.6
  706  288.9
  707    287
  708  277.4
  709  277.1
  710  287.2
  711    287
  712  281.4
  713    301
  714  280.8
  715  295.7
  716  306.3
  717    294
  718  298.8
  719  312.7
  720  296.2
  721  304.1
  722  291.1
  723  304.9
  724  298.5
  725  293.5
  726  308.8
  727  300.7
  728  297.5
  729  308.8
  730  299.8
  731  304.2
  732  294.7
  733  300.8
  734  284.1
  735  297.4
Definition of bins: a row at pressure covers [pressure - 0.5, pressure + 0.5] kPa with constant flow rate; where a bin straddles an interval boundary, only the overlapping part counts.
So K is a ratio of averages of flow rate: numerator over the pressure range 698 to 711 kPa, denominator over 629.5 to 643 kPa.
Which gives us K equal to 1.5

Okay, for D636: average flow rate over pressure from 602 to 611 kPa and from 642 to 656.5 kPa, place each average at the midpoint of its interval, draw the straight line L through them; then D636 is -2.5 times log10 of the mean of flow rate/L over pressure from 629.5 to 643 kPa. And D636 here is 0.30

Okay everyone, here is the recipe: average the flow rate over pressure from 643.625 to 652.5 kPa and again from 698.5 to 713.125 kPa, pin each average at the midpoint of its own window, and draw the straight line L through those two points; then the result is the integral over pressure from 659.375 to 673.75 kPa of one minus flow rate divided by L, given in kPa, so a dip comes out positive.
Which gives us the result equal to -0.91 kPa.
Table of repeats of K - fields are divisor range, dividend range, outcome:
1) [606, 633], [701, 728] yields 1.29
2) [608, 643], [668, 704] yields 1.29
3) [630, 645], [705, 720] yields 1.51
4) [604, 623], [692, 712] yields 1.13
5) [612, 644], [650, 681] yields 1.27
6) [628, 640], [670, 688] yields 1.52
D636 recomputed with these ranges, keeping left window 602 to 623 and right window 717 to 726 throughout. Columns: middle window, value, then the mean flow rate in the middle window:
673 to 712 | 0.02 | 282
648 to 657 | 0.08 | 252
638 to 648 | 0.23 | 217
